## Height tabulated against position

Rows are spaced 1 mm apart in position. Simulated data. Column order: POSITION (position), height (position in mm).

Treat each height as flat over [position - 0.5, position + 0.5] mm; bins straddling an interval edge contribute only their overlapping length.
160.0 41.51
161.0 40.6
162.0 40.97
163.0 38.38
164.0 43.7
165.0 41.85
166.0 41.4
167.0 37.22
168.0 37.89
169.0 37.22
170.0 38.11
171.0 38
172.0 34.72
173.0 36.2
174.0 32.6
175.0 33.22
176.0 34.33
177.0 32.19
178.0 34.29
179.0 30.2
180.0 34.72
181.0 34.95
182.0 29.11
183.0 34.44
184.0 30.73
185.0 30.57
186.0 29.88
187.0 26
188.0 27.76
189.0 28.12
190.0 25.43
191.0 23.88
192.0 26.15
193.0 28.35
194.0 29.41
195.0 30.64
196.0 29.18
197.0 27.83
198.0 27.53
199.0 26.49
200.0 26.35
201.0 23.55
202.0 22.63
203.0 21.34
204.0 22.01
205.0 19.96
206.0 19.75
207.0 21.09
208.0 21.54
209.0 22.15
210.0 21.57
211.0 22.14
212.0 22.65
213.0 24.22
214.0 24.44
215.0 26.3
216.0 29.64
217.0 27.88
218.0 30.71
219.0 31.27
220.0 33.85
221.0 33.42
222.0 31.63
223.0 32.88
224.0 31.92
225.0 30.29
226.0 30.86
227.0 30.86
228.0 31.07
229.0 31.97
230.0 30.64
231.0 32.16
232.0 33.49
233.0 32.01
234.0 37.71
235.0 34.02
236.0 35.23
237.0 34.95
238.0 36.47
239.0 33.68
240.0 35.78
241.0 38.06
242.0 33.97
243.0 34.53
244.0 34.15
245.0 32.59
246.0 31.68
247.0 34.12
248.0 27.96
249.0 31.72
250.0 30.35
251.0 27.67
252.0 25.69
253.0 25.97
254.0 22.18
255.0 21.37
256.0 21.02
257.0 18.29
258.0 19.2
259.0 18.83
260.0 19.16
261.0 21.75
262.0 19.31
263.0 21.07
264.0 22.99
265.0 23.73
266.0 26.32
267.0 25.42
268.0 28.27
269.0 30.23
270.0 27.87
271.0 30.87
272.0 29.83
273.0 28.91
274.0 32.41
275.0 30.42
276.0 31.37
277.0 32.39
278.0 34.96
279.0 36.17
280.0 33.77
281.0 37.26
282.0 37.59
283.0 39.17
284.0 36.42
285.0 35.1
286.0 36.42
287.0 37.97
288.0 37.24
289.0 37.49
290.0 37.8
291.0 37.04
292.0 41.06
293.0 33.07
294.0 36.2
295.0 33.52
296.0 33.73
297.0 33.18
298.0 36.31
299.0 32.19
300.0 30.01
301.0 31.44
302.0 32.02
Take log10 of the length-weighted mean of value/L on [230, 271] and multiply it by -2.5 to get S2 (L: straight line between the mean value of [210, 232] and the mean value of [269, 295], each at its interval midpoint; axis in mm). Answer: 0.12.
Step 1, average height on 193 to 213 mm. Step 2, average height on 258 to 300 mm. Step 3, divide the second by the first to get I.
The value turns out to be 1.30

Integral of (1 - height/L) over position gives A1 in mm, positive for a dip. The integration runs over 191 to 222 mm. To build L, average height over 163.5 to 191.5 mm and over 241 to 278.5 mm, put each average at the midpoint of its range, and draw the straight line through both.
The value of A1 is 5.41 mm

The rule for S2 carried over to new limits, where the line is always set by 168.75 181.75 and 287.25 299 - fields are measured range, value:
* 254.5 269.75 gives 0.49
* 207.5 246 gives 0.14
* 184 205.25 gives 0.29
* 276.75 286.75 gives -0.01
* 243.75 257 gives 0.27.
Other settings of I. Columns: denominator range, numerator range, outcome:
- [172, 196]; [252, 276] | 0.81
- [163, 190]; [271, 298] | 1.02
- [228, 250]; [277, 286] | 1.08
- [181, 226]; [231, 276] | 1.06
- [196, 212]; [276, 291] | 1.56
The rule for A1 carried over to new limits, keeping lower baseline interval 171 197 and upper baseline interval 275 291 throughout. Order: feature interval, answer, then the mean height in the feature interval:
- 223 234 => 0.4 mm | 31.9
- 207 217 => 2.6 mm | 23.9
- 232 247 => -0.4 mm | 34.6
